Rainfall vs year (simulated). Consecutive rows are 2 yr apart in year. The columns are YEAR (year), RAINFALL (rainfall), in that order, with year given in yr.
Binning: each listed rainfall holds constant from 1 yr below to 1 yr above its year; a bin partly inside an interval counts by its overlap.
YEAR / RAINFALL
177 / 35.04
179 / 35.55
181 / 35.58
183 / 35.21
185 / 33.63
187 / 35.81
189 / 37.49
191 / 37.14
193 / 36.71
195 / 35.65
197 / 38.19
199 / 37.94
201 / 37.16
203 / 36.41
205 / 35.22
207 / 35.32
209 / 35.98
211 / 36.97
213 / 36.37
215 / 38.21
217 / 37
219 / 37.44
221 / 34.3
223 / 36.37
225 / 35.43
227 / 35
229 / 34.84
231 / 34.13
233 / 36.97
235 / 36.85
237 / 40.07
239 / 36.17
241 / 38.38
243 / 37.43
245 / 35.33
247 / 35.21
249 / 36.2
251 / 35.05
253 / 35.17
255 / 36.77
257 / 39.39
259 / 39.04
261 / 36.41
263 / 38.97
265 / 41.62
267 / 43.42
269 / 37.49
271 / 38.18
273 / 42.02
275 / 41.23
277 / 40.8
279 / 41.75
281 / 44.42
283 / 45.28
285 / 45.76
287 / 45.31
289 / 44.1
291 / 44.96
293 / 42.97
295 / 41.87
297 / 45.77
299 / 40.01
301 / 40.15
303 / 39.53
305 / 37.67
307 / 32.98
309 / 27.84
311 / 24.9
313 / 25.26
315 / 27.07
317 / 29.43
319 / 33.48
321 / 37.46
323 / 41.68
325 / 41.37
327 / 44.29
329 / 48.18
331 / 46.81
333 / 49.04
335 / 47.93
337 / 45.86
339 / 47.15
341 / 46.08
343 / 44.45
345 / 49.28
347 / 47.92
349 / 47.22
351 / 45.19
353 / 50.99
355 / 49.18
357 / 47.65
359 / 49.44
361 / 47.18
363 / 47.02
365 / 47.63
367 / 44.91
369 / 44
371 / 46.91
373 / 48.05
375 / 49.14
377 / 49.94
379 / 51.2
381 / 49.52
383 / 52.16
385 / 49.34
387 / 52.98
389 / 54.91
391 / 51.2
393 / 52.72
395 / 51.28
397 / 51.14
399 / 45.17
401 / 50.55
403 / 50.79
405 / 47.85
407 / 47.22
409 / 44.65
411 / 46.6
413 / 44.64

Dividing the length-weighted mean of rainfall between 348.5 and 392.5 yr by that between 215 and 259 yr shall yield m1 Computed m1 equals 1.3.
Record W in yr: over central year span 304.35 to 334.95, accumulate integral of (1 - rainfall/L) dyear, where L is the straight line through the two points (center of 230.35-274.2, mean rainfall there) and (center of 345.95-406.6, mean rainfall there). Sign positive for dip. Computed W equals 5.0 yr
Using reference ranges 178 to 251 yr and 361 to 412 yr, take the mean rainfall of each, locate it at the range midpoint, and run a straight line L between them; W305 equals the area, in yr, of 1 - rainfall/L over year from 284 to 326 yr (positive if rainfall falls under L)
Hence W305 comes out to 5.2 yr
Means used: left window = 36.3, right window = 49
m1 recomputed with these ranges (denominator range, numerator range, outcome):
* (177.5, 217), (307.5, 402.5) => 1.25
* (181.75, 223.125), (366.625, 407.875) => 1.36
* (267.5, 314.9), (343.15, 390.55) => 1.24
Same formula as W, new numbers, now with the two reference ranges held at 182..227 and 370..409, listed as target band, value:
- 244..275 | 1.76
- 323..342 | -0.12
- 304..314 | 3.24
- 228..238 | 0.49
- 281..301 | -0.53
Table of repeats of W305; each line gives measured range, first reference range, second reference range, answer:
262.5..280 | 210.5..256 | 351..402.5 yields -0.4 yr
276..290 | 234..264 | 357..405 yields -1.3 yr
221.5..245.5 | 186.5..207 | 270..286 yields 1.8 yr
